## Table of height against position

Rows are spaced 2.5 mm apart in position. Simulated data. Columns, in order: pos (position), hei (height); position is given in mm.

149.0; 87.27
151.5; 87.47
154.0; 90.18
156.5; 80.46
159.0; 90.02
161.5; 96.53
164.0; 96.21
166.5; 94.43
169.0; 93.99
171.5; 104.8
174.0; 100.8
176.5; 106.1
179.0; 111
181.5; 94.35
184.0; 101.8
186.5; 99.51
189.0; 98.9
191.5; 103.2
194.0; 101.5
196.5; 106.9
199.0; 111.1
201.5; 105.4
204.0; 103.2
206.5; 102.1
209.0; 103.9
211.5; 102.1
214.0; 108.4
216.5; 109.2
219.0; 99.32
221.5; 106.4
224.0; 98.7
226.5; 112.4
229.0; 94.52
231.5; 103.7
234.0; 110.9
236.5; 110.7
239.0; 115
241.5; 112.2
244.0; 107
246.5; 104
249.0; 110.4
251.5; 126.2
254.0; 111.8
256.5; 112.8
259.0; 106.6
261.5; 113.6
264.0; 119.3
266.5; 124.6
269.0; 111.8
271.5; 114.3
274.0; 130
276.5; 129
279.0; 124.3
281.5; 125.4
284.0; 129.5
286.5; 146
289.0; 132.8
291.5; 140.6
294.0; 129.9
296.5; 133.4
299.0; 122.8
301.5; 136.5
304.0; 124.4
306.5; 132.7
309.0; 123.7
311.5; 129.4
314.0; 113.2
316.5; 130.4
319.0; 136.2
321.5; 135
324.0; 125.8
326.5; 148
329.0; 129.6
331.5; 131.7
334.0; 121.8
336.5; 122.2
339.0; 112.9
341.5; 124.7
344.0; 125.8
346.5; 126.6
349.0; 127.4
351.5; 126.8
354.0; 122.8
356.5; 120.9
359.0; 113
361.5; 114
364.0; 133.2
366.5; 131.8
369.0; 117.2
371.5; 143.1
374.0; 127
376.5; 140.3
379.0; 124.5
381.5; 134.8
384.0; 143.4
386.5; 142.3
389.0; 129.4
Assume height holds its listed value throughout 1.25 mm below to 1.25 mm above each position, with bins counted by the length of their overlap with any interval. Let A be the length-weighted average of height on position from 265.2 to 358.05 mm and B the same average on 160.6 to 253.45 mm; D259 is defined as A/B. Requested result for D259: 1.22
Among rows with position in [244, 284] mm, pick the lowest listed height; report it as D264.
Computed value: 104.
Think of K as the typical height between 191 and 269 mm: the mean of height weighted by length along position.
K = 108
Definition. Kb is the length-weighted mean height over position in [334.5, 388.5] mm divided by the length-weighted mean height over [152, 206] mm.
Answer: 1.3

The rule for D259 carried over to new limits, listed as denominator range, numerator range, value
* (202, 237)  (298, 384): 1.22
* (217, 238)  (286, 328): 1.25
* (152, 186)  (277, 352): 1.33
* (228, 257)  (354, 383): 1.16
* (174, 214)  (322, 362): 1.21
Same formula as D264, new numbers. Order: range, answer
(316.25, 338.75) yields 121.8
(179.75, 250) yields 94.35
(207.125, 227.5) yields 98.7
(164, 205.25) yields 93.99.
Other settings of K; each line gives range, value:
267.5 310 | 129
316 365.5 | 126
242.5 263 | 112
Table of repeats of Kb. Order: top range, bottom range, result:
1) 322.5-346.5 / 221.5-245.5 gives 1.19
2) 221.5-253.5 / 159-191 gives 1.09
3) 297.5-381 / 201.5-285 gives 1.14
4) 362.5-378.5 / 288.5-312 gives 1.01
